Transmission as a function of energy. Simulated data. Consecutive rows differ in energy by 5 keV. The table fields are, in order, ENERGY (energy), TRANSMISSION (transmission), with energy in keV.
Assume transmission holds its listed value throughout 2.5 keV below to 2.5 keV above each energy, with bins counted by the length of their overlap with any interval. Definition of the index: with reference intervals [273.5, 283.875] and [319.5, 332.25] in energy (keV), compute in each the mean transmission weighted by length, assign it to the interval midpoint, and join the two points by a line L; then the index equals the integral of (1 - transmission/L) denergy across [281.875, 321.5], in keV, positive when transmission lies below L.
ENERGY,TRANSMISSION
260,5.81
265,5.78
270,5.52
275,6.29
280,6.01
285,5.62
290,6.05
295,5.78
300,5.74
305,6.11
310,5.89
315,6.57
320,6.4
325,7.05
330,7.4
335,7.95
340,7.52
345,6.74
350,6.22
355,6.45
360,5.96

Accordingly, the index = 3.18 keV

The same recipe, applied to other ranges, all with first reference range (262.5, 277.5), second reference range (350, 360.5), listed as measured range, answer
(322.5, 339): -3.56 keV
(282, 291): 0.20 keV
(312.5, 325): -1.05 keV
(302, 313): 0.04 keV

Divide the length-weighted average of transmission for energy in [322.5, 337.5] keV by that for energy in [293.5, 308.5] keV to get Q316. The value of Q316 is 1.3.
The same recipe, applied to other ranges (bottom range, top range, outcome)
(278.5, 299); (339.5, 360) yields 1.12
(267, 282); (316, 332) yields 1.16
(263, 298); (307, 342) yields 1.18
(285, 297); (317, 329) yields 1.16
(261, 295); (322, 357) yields 1.20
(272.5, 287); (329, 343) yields 1.27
